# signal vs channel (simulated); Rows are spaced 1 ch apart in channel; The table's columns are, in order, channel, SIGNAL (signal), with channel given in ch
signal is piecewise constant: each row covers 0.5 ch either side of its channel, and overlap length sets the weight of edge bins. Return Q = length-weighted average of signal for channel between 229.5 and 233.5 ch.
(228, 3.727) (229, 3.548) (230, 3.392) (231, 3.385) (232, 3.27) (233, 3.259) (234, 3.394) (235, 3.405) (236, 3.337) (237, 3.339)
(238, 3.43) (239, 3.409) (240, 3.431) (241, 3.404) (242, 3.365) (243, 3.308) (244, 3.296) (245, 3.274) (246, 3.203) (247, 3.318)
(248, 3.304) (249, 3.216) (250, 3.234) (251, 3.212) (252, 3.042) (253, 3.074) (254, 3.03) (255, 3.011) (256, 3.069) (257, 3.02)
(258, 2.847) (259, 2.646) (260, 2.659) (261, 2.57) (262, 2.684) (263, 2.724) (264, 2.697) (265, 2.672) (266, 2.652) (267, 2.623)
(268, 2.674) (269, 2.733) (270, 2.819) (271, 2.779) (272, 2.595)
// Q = 3.33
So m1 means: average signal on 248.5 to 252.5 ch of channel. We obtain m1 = 3.18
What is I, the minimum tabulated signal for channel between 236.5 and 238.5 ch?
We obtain 3.339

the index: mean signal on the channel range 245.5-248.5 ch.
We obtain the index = 3.27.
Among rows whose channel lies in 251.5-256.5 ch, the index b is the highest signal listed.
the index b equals 3.074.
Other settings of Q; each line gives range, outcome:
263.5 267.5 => 2.66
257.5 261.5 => 2.68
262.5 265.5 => 2.7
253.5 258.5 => 3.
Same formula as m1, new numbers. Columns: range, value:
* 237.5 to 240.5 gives 3.42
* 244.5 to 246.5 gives 3.24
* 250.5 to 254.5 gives 3.09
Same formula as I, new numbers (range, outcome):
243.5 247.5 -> 3.203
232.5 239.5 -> 3.259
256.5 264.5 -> 2.57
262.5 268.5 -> 2.623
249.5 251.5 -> 3.212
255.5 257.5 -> 3.02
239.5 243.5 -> 3.308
